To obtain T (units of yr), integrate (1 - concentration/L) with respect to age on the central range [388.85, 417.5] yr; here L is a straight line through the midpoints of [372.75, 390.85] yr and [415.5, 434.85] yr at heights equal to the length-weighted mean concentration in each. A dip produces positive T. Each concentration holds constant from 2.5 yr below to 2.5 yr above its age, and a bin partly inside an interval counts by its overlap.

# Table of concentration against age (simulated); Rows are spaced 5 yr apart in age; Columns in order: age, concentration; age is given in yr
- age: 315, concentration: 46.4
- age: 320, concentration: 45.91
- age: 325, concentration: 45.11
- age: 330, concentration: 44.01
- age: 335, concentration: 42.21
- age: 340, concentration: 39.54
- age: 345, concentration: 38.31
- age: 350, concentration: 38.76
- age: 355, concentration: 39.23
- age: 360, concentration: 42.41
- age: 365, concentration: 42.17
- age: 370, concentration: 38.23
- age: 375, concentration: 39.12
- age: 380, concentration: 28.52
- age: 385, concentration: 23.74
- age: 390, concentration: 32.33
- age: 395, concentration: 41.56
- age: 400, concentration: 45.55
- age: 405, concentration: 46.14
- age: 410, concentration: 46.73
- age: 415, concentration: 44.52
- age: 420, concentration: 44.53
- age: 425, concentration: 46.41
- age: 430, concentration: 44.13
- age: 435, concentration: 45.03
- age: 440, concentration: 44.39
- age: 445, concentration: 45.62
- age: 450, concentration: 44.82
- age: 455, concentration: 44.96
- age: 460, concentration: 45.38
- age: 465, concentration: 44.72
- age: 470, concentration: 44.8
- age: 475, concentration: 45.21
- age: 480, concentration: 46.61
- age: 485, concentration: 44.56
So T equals -4.2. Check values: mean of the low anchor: 30.7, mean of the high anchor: 45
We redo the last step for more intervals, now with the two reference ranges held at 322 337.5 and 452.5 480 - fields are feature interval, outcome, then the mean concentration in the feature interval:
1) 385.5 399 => 2.6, 35.9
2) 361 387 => 5.4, 35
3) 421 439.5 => -0.1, 45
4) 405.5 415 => -0.3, 46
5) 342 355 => 1.6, 38.7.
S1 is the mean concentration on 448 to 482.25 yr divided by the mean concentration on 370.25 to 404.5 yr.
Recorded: 1.26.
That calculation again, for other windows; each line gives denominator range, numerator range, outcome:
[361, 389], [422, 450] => 1.30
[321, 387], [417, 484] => 1.16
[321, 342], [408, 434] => 1.05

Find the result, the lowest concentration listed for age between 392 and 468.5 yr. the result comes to 41.56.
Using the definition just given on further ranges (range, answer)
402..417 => 44.52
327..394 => 23.74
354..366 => 39.23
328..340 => 39.54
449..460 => 44.82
